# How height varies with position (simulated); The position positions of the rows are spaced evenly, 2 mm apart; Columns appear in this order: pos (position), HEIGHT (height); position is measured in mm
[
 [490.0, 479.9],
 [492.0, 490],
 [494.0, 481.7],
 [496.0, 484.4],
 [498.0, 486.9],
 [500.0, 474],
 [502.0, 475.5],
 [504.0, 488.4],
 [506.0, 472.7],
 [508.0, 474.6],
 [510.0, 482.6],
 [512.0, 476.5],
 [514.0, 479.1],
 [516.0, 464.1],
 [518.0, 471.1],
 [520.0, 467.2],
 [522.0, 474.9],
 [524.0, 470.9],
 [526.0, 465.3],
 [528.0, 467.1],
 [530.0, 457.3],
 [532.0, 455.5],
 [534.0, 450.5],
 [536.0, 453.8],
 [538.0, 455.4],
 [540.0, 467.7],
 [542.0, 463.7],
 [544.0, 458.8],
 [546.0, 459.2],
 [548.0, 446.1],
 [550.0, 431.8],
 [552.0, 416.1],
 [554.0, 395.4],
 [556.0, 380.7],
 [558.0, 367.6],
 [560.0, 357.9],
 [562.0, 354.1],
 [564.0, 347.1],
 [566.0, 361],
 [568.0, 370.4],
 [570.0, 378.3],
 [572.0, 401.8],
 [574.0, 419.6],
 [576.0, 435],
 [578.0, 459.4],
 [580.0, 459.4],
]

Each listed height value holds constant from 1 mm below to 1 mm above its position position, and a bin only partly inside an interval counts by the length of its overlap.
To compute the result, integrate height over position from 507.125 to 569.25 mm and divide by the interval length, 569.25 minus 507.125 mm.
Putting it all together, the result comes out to 437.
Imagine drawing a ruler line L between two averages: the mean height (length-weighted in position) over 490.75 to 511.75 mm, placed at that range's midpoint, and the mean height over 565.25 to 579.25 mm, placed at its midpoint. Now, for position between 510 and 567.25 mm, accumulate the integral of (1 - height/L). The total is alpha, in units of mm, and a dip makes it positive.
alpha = 0.7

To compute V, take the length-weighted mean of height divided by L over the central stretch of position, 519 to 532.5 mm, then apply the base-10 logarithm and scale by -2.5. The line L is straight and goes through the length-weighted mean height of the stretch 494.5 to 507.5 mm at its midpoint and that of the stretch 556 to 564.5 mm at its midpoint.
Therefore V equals -0.09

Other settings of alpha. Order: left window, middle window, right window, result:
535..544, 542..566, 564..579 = 1.7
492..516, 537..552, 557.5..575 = -1.5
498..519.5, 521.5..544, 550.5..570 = -1.7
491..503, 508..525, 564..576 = -0.6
